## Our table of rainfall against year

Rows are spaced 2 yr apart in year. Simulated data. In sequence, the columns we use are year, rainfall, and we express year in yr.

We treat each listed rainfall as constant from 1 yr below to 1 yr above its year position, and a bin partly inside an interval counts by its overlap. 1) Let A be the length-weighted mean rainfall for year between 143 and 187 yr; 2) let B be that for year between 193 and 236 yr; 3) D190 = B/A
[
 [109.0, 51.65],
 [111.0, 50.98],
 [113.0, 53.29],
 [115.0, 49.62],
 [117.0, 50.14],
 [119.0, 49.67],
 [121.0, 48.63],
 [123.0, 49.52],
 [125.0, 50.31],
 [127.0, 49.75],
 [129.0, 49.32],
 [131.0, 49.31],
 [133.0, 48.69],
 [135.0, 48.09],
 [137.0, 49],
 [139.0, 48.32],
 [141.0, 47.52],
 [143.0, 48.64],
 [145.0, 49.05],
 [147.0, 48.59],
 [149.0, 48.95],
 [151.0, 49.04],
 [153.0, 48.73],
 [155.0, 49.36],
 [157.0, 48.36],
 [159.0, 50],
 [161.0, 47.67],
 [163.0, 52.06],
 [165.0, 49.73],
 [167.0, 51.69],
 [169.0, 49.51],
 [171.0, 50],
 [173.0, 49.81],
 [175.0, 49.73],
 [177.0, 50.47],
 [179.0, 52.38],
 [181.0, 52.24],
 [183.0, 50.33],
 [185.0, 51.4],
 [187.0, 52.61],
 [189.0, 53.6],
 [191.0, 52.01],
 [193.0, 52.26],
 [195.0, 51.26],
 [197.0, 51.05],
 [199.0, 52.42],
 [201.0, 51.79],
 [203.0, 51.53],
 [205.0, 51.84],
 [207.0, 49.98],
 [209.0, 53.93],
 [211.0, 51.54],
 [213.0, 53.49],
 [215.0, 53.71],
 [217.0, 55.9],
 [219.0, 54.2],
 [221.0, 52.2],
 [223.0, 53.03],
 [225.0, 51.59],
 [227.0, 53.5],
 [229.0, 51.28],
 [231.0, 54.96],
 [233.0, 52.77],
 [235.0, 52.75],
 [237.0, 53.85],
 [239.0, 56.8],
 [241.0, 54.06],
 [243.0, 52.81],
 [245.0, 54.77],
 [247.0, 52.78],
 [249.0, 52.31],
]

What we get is 1.1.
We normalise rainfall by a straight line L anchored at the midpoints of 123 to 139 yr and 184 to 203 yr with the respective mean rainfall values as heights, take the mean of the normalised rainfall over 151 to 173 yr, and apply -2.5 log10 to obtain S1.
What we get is 0.02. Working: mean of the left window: 49.2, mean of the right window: 52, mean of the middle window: 49.7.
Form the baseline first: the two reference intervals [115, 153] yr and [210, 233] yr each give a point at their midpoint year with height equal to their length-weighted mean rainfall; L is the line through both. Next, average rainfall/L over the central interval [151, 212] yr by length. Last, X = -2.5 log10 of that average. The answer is 0.01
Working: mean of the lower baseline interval 49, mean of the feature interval 50.9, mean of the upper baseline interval 53.2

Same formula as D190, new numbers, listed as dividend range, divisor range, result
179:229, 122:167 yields 1.07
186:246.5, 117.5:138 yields 1.07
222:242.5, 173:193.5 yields 1.04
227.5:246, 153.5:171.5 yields 1.08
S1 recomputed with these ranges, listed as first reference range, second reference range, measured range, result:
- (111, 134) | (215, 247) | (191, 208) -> 0.020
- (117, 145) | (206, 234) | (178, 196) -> -0.010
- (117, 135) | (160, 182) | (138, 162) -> 0.028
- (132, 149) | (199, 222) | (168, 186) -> 0.001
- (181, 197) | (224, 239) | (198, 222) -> -0.003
